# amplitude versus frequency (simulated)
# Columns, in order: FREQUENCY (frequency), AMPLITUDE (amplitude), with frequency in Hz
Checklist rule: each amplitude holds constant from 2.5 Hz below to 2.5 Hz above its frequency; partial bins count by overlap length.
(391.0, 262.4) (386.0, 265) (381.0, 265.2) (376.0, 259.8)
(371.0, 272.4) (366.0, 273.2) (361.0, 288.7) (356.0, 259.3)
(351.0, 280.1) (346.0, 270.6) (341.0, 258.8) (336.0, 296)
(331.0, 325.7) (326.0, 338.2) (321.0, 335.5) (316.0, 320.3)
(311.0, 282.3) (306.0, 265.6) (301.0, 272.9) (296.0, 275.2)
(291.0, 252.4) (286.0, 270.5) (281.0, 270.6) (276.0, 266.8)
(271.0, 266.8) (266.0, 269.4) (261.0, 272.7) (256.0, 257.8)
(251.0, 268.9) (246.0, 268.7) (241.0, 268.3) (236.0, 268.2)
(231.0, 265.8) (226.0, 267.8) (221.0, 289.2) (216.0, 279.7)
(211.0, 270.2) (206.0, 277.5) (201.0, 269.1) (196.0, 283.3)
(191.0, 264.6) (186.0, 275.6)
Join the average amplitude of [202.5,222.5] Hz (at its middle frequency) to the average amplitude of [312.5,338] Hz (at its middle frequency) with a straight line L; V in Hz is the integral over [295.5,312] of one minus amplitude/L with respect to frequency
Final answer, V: 2.1 Hz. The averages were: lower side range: 278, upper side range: 322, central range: 273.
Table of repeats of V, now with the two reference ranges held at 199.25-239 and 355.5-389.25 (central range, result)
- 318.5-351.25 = -3.8 Hz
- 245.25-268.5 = 0.4 Hz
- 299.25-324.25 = -2.4 Hz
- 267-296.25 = 0.6 Hz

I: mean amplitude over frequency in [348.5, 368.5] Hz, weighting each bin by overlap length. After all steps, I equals 275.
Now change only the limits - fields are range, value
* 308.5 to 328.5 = 319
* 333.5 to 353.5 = 276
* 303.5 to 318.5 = 289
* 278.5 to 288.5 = 271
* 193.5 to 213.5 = 275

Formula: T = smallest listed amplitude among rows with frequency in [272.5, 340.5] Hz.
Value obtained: 252.4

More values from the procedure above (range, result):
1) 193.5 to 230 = 267.8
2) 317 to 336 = 296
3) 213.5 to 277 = 257.8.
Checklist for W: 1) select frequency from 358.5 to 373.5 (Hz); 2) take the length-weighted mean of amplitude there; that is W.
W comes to 278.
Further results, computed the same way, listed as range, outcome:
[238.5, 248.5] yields 268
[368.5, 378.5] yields 266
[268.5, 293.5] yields 265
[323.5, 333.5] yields 332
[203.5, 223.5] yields 279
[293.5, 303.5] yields 274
